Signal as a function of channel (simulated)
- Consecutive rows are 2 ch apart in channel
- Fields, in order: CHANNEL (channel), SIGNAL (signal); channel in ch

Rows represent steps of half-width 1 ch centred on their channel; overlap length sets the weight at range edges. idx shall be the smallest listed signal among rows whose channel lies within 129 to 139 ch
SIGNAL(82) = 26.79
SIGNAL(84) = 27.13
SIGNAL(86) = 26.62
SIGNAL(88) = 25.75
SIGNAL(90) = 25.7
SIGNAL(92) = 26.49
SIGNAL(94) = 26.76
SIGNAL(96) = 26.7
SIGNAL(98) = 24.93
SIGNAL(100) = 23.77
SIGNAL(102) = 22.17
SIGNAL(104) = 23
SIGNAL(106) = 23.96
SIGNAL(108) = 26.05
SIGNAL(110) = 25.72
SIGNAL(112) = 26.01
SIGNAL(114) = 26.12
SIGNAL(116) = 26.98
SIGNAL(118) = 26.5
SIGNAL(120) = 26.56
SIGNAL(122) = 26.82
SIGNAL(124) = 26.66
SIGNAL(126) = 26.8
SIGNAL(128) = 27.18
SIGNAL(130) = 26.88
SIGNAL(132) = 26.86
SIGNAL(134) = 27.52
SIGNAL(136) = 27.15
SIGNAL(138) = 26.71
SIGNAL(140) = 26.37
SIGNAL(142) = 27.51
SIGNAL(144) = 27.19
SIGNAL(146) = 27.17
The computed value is 26.71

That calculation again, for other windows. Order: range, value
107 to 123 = 25.72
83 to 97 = 25.7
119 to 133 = 26.56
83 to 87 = 26.62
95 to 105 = 22.17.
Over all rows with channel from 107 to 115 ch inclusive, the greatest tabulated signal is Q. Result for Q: 26.12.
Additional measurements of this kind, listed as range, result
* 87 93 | 26.49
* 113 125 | 26.98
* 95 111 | 26.7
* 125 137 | 27.52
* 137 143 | 27.51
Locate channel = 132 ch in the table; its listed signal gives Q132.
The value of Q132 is 26.86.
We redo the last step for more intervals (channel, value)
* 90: 25.7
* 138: 26.71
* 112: 26.01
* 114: 26.12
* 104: 23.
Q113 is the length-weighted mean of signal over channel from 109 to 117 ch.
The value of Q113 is 26.2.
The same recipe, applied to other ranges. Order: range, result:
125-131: 27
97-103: 23.6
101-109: 23.8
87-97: 26.3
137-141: 26.5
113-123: 26.6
